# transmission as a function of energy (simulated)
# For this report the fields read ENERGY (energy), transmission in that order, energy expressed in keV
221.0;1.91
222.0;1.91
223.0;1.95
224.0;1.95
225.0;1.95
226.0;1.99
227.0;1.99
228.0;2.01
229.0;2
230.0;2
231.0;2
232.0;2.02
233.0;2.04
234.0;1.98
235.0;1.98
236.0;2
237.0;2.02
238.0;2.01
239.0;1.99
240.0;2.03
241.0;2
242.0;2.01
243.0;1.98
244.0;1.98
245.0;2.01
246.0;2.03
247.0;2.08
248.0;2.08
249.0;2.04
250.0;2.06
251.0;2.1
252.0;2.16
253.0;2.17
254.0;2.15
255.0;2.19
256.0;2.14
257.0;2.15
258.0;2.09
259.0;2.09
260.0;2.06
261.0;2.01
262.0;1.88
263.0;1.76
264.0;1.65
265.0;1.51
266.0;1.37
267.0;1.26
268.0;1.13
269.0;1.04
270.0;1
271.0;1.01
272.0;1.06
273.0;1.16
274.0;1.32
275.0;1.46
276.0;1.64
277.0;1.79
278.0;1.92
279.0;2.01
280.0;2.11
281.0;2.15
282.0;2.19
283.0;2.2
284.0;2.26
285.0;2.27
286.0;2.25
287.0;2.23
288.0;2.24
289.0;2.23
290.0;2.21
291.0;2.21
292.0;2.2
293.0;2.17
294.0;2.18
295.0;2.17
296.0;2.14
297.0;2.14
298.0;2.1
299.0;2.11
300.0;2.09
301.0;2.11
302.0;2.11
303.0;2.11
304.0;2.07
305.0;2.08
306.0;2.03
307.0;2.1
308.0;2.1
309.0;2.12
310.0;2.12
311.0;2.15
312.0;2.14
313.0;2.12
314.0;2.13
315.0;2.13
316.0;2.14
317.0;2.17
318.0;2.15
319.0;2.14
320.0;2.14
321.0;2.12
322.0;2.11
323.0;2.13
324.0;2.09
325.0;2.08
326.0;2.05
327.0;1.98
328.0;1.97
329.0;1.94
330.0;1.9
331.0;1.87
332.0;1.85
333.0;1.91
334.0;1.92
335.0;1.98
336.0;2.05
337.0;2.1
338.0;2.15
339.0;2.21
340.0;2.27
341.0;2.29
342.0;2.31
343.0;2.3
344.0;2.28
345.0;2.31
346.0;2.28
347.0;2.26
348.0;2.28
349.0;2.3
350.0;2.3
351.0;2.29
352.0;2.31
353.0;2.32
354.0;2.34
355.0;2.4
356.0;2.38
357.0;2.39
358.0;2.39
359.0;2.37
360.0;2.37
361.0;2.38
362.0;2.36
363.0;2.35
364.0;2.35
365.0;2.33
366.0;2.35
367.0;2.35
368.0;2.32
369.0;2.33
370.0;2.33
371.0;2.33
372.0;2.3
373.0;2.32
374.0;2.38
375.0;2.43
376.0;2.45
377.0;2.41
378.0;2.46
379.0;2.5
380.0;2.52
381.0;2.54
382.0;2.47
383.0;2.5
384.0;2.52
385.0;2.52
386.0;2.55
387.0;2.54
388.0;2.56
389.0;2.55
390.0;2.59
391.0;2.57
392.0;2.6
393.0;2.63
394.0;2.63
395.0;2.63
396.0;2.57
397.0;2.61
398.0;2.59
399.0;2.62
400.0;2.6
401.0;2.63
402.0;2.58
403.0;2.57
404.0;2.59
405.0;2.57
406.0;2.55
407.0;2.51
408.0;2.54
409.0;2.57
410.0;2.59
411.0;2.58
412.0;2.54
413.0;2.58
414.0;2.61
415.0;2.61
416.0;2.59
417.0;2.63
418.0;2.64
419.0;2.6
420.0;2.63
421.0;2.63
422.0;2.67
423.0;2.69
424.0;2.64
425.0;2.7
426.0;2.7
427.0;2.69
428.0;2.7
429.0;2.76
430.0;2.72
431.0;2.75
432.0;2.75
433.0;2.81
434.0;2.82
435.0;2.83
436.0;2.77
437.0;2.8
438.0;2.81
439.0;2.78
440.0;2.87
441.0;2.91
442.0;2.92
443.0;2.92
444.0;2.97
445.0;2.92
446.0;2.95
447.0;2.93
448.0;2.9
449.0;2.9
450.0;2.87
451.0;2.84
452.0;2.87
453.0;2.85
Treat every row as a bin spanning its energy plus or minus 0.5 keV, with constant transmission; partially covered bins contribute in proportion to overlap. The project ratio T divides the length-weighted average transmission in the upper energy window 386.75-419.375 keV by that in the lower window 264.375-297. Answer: 1.4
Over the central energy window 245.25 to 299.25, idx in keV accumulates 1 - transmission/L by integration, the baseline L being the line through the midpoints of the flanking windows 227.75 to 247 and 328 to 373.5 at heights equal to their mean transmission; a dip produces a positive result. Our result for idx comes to 4.32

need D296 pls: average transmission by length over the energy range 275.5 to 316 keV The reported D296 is 2.12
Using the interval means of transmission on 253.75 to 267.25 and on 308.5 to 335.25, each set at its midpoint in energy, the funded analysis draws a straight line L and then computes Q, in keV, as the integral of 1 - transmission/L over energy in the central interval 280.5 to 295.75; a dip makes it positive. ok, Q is -1.91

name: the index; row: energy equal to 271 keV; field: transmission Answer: 1.01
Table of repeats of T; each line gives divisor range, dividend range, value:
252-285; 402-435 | 1.50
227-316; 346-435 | 1.28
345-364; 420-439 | 1.17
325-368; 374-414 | 1.15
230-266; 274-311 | 1.04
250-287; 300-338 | 1.14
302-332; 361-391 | 1.17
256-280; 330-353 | 1.35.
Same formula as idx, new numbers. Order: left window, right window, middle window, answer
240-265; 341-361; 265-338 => 7.2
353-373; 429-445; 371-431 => 0.6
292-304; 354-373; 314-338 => 1.9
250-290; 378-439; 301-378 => 0.9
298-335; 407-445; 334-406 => -0.7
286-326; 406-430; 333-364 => 0.7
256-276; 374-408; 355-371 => -0.2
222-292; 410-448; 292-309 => 0.1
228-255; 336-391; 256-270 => 2.7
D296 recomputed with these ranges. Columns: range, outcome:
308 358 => 2.16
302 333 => 2.07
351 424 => 2.5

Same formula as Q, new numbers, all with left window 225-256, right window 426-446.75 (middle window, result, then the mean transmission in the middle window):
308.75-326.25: 1.6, 2.12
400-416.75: 0.8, 2.58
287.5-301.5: 0.5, 2.16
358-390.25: 1.9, 2.42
